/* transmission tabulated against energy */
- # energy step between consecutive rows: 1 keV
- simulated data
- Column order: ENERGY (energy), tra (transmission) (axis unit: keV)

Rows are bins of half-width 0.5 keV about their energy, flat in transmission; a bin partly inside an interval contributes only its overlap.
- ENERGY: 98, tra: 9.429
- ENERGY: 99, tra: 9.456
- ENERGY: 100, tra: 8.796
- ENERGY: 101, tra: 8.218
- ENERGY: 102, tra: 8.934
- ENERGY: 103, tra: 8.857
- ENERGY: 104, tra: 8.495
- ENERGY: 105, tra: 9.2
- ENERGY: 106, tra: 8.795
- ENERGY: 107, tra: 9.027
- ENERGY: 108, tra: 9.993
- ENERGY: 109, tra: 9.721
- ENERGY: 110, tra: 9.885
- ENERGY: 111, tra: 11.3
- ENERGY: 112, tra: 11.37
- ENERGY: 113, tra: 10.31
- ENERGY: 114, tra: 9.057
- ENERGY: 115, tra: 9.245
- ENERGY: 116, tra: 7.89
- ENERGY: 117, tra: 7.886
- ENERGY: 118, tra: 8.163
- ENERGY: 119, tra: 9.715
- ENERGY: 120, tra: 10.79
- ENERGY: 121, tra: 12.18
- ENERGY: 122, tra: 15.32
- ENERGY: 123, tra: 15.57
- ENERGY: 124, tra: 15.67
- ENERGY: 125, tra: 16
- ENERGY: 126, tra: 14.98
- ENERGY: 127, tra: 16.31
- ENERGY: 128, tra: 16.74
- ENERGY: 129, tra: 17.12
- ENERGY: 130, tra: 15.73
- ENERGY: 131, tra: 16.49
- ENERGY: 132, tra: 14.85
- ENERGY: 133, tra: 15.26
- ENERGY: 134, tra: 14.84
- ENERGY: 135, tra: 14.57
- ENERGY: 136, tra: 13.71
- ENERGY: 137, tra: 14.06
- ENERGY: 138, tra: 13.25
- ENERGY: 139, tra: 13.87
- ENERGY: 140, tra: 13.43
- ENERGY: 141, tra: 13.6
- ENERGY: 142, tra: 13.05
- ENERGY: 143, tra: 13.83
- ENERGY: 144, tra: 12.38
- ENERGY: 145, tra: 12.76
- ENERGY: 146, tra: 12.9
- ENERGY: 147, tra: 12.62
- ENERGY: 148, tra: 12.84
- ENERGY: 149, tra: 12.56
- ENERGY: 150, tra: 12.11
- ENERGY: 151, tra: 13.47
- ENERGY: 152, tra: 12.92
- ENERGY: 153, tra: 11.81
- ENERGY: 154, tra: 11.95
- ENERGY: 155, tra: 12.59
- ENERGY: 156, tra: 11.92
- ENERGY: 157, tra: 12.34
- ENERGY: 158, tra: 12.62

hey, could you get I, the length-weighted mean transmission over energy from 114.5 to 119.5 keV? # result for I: 8.58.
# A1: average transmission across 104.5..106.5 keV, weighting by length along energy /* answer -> 9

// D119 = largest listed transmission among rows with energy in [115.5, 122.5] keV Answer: 15.32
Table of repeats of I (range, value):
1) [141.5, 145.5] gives 13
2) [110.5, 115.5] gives 10.3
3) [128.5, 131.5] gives 16.4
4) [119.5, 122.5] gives 12.8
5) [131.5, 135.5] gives 14.9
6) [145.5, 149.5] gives 12.7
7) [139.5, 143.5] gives 13.5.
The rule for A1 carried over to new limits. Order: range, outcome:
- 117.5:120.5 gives 9.56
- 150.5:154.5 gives 12.5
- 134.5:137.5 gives 14.1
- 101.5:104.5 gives 8.76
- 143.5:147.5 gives 12.7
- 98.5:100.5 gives 9.13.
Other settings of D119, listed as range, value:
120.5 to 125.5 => 16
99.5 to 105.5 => 9.2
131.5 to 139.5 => 15.26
